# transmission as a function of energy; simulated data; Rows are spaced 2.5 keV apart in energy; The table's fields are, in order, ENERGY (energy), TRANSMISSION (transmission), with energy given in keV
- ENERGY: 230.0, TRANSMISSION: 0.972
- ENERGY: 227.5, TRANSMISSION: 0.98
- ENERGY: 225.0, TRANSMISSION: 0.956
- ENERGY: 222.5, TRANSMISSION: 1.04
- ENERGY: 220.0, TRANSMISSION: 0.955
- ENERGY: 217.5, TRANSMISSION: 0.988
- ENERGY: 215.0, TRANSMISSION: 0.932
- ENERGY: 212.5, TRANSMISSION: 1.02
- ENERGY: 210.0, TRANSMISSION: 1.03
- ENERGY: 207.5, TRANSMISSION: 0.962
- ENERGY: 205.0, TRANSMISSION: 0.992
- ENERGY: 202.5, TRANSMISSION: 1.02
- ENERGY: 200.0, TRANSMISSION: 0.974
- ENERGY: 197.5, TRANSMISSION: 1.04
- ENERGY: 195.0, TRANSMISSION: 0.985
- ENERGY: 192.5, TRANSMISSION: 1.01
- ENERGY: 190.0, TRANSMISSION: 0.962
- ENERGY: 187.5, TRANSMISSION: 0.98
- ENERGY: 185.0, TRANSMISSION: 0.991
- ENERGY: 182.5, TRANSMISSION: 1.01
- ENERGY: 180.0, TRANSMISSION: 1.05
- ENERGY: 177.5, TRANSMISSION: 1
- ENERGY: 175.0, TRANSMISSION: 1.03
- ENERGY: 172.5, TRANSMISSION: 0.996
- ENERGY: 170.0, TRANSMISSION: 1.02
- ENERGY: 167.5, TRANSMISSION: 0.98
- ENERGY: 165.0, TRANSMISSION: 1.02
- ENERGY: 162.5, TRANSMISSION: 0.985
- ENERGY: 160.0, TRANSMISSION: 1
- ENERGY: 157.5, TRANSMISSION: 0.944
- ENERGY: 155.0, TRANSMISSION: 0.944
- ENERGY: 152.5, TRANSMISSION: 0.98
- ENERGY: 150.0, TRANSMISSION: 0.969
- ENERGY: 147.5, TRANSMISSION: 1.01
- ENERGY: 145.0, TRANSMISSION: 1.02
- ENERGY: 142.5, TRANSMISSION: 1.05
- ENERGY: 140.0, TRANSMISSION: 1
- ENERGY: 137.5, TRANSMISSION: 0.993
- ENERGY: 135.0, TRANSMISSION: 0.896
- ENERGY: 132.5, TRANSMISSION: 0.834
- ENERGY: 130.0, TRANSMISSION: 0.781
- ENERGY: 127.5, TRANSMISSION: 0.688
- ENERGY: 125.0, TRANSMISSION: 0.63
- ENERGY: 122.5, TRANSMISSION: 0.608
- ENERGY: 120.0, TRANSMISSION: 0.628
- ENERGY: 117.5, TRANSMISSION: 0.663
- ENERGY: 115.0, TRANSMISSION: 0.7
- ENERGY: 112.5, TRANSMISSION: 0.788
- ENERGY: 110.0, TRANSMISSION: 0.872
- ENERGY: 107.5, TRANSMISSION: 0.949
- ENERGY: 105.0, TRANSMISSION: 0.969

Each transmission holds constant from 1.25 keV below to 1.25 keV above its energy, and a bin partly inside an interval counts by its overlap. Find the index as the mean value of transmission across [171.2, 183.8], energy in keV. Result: 1.02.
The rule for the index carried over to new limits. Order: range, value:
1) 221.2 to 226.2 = 0.998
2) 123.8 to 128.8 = 0.661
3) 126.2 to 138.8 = 0.838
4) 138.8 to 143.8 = 1.03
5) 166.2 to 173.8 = 0.999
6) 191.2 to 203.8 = 1.01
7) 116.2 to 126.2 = 0.633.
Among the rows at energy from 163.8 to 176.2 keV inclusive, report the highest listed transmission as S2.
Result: 1.03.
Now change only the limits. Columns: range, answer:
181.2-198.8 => 1.04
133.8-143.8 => 1.05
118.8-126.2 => 0.63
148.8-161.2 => 1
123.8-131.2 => 0.781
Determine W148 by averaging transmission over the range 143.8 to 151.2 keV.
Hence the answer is 1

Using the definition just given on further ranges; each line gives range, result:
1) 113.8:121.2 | 0.664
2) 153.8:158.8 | 0.945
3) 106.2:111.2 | 0.911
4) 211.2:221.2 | 0.974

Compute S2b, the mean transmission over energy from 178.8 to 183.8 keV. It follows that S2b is 1.03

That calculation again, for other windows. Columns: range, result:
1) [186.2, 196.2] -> 0.984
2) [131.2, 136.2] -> 0.864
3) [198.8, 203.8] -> 0.997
